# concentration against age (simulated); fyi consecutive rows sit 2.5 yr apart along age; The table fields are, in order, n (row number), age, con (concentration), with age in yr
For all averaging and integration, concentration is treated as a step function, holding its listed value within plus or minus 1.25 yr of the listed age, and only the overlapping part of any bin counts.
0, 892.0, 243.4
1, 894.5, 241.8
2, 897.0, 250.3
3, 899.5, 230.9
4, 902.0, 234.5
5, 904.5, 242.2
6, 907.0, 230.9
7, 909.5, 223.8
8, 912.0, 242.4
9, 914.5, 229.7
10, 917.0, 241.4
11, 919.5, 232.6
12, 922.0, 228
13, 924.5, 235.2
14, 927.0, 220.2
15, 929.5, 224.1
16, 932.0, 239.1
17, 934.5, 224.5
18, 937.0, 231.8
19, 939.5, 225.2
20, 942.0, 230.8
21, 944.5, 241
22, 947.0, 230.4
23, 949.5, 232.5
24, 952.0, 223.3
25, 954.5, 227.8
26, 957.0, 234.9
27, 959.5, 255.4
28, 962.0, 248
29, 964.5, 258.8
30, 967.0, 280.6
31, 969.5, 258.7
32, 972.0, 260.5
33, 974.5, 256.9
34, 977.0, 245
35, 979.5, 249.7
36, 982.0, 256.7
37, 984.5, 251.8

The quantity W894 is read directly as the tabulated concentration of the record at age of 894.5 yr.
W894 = 241.8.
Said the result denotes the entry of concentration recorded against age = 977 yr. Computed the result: 245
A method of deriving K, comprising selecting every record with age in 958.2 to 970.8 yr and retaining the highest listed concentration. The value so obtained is 280.6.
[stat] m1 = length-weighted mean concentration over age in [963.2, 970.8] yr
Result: 266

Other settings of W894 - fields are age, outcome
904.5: 242.2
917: 241.4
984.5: 251.8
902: 234.5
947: 230.4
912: 242.4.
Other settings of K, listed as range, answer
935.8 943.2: 231.8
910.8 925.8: 242.4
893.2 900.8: 250.3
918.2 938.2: 239.1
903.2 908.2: 242.2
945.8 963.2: 255.4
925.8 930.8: 224.1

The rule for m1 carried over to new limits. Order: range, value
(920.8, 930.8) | 227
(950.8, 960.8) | 235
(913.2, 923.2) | 233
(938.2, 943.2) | 228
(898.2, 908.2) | 235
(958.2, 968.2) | 260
